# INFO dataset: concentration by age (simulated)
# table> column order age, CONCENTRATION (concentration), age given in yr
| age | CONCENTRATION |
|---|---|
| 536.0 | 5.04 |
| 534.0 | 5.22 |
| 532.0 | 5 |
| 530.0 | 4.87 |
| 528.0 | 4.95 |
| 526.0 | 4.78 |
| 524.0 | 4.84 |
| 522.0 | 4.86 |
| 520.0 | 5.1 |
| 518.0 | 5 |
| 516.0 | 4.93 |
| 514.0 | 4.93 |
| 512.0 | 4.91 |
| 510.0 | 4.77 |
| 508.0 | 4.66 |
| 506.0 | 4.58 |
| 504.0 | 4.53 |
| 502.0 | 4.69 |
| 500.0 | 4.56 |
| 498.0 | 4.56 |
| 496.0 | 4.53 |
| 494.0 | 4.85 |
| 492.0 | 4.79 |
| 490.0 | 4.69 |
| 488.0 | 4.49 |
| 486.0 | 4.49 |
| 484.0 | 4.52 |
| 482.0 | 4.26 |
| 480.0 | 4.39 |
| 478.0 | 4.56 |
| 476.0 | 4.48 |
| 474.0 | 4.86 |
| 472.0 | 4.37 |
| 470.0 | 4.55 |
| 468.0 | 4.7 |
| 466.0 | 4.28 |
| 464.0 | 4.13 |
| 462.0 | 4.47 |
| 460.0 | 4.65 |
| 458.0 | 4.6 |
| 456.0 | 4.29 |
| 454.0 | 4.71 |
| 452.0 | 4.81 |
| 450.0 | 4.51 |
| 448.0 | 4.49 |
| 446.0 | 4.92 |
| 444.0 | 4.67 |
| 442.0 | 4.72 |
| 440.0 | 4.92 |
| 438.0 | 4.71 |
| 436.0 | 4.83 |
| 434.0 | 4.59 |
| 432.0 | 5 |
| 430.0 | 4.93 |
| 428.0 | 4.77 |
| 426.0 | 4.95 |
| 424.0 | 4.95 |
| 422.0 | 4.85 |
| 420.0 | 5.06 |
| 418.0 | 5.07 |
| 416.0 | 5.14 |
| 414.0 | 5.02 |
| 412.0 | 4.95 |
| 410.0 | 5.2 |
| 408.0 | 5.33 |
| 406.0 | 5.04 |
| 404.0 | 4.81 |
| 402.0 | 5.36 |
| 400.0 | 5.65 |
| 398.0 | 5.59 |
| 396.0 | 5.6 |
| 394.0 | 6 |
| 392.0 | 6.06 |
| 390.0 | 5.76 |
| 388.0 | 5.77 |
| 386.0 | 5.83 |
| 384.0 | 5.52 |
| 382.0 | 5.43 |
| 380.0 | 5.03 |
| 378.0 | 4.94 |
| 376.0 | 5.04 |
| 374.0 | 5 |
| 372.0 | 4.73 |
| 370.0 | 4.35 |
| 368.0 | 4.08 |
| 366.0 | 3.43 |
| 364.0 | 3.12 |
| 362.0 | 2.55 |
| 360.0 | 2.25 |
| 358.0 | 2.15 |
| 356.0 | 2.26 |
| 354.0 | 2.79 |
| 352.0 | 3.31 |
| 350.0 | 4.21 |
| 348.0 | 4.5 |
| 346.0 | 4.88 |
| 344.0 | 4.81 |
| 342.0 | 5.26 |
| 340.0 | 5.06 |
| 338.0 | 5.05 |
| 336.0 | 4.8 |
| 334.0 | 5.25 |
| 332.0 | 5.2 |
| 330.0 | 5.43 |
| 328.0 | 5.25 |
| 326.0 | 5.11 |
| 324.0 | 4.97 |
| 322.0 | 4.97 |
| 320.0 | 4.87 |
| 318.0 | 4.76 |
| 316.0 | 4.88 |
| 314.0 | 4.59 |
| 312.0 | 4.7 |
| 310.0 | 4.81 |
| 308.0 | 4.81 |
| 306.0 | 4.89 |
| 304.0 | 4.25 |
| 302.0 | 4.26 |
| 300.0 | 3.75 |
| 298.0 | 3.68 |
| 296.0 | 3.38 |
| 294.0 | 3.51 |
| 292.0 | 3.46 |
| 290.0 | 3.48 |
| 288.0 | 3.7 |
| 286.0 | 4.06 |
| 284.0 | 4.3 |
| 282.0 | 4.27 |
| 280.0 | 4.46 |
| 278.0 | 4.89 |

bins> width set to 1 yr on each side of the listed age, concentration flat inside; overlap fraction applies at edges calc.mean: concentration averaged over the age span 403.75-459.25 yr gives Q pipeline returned 4.85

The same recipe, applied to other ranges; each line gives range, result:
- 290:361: 4.33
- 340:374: 3.75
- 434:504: 4.59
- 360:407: 4.93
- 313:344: 5.02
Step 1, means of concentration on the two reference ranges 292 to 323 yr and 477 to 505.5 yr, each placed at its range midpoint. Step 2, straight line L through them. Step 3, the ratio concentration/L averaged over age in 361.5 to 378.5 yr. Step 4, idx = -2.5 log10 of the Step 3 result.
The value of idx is 0.07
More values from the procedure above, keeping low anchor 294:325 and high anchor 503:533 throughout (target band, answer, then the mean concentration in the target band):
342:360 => 0.24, 3.63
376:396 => -0.20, 5.57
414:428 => -0.07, 4.99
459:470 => 0.07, 4.46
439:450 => 0.00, 4.72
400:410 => -0.12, 5.19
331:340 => -0.13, 5.07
